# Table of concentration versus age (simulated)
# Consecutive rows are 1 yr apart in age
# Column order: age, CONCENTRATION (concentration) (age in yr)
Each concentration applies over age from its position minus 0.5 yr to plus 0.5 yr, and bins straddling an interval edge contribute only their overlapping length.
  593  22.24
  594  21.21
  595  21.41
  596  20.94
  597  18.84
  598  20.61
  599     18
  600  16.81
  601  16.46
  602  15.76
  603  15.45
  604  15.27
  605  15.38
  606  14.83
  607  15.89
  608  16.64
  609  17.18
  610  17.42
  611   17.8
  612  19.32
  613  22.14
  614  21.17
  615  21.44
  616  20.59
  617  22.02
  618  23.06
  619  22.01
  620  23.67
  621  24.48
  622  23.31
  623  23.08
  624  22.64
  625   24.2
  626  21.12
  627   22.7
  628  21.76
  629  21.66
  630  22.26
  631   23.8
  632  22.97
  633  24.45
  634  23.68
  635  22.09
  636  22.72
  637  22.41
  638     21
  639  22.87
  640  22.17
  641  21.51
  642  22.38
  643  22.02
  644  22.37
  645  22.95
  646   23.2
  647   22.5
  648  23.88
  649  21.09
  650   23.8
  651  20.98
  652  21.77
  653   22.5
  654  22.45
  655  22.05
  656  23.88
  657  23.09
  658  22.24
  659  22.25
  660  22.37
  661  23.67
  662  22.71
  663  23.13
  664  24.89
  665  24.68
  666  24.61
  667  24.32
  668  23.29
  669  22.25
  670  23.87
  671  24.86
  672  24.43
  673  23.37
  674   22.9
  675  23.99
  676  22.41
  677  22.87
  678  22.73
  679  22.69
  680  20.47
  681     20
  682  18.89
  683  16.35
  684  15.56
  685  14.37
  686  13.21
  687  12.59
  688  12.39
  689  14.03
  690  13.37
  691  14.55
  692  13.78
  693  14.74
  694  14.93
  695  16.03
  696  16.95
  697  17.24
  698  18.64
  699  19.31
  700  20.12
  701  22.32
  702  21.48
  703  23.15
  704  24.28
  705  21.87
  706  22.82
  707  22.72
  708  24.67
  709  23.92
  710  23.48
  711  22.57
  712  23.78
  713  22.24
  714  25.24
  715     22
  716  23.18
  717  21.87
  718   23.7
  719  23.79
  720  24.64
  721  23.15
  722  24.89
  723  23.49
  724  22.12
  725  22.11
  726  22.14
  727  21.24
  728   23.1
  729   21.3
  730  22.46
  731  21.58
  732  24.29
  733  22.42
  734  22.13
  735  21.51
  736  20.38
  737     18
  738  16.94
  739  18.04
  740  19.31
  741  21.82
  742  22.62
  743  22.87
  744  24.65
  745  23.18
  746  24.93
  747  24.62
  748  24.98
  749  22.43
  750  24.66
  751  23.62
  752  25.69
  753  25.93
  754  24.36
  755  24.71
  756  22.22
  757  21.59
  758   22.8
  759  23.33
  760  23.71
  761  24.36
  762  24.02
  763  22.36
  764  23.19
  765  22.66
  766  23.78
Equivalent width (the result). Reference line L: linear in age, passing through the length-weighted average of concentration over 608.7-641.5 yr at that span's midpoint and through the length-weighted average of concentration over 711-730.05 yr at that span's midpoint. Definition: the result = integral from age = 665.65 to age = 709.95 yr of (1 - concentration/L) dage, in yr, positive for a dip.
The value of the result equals 5.4 yr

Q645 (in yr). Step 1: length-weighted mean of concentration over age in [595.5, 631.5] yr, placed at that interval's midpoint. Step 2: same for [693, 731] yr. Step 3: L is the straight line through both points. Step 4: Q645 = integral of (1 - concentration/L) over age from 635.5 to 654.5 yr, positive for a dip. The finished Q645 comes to -1.6 yr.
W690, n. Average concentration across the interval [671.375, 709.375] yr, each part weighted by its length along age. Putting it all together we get 19.2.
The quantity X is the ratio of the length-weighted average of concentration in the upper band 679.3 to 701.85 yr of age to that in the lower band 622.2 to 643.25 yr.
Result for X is 0.7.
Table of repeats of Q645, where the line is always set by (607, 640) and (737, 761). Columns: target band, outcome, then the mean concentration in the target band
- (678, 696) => 5.1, 16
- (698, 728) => -0.3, 22.8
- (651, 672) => -1.1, 23.2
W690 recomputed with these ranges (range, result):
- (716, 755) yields 22.7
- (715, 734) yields 22.8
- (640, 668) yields 22.9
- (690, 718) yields 20.6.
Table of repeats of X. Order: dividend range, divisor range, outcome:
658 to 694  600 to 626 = 1.03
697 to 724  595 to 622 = 1.19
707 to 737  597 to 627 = 1.16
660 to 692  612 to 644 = 0.91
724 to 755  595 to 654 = 1.07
